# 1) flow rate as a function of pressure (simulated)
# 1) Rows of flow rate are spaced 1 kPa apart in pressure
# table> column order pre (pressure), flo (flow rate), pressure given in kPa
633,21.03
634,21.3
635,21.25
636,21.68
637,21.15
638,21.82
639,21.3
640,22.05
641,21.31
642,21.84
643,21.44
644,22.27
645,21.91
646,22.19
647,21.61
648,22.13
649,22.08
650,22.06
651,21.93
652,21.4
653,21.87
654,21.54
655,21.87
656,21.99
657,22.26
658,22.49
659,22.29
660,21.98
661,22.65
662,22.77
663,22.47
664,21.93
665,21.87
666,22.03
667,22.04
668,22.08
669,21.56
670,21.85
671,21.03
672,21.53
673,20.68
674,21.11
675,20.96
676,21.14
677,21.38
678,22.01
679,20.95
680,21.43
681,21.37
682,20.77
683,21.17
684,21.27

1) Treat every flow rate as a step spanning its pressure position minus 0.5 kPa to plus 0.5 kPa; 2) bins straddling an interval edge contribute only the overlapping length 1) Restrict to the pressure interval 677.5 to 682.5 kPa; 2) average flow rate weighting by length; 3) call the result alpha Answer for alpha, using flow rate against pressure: 21.3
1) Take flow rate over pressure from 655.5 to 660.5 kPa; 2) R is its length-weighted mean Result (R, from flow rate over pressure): 22.2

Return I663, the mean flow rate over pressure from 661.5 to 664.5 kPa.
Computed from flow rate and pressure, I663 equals 22.4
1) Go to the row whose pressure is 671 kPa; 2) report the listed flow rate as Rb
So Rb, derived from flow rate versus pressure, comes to 21.03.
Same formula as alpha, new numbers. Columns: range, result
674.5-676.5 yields 21.1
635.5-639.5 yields 21.5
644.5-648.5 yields 22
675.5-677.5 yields 21.3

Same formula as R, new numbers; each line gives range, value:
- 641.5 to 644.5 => 21.8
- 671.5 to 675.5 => 21.1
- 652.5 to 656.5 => 21.8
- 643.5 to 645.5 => 22.1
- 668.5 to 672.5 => 21.5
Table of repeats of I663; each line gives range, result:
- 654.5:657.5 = 22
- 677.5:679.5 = 21.5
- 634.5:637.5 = 21.4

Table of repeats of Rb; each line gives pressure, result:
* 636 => 21.68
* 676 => 21.14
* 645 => 21.91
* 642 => 21.84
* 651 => 21.93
